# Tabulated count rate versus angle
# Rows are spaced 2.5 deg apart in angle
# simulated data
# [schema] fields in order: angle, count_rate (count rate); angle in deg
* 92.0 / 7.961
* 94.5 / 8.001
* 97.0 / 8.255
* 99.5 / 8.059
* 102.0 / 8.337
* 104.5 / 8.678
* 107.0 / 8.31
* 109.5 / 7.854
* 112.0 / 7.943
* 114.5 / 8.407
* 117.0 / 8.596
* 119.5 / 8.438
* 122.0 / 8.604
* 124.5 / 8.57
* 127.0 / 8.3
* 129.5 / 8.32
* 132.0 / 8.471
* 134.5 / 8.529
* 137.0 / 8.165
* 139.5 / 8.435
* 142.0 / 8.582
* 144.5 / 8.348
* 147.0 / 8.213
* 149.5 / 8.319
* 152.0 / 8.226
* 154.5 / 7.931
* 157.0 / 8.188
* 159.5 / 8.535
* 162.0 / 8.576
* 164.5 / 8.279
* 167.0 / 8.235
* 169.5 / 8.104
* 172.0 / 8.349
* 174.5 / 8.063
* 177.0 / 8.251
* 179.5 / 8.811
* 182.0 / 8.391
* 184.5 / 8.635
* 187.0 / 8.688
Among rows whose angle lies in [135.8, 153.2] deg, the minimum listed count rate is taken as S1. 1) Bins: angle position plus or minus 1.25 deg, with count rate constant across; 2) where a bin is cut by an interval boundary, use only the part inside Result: 8.165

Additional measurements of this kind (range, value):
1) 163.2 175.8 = 8.063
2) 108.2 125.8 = 7.854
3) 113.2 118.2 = 8.407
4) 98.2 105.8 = 8.059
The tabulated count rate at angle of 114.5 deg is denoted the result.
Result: 8.407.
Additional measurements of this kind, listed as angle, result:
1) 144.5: 8.348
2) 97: 8.255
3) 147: 8.213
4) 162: 8.576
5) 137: 8.165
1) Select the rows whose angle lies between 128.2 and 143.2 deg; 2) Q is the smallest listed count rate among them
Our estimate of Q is 8.165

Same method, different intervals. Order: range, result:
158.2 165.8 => 8.279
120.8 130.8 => 8.3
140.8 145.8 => 8.348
